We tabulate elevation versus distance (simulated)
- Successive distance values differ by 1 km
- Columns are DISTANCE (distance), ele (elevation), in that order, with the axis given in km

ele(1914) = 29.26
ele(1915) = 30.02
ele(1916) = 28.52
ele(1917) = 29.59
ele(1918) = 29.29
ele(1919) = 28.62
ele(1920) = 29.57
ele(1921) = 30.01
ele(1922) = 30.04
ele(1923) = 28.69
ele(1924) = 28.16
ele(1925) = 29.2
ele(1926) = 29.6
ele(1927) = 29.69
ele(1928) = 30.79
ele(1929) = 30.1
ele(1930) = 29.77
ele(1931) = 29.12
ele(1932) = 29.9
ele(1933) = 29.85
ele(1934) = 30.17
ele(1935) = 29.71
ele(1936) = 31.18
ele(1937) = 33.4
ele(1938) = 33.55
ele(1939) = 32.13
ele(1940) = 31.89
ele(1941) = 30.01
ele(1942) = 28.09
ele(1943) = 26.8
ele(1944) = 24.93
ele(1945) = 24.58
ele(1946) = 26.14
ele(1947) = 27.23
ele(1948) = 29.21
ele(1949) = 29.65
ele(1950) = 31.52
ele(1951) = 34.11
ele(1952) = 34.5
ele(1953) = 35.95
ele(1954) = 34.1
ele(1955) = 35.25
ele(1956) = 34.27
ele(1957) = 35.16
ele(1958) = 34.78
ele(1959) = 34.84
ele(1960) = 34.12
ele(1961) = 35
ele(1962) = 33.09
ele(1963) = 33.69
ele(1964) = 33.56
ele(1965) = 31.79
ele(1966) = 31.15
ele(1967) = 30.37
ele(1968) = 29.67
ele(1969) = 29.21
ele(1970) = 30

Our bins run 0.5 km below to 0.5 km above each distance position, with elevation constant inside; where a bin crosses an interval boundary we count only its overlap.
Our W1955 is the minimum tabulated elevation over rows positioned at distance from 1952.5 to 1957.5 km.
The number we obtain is 34.1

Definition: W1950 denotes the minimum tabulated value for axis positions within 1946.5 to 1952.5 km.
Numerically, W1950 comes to 27.23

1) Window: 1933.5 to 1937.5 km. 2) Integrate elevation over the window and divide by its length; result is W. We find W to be 31.1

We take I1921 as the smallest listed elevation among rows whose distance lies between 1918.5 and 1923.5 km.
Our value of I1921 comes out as 28.62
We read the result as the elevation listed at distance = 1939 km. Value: 32.13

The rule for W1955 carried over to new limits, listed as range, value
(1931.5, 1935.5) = 29.71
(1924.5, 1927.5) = 29.2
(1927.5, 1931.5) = 29.12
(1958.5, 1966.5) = 31.15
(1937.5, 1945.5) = 24.58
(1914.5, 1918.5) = 28.52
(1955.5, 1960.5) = 34.12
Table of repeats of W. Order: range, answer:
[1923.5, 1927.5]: 29.2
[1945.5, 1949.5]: 28.1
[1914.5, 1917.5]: 29.4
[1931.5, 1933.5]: 29.9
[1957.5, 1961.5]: 34.7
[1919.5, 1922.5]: 29.9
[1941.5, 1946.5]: 26.1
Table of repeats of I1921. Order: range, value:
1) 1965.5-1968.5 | 29.67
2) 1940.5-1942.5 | 28.09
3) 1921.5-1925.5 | 28.16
